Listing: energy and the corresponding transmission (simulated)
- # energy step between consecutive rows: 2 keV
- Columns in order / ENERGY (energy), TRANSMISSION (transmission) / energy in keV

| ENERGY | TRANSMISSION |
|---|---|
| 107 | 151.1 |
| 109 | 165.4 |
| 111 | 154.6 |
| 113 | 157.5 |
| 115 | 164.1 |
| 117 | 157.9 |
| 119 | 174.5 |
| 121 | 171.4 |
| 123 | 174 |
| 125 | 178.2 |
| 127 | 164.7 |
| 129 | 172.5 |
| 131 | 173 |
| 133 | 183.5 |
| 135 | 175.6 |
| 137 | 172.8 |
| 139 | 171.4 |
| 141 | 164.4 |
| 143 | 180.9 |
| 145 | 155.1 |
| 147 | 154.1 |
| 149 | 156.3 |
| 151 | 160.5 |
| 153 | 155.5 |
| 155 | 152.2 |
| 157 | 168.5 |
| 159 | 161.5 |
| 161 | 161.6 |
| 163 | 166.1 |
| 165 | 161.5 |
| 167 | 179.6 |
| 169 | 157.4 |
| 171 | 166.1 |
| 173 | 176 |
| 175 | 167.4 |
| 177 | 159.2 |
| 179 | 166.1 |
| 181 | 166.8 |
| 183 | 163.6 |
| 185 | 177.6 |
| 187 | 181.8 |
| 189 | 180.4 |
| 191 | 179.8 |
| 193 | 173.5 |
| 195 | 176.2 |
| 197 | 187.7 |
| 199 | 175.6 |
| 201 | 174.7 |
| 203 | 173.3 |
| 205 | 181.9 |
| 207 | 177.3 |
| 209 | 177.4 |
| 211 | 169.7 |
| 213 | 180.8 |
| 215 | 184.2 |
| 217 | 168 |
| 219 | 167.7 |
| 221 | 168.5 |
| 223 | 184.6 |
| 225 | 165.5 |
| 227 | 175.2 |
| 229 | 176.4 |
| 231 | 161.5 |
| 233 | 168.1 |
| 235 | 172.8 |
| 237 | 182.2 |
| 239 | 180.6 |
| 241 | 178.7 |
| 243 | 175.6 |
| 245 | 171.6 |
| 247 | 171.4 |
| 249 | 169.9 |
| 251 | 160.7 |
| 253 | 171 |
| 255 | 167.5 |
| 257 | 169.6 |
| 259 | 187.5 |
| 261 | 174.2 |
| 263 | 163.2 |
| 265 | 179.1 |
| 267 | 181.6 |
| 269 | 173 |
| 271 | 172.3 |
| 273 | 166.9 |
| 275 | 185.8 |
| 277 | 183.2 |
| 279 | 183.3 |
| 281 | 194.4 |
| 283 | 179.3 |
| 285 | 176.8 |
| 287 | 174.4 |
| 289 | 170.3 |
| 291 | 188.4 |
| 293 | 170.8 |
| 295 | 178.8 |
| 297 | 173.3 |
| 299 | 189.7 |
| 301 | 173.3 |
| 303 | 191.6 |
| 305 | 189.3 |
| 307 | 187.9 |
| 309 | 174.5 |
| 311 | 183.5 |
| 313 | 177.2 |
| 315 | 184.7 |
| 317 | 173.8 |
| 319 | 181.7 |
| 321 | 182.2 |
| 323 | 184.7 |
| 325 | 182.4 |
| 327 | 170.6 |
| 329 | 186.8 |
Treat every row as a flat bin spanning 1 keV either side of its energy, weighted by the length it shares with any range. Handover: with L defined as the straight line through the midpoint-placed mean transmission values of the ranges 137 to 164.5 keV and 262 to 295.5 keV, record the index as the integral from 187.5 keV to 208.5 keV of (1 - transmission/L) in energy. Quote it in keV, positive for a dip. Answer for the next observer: -1.2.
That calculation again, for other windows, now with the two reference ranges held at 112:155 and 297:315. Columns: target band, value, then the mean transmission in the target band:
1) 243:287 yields 0.9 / 175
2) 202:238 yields 0.2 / 174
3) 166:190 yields 0.1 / 170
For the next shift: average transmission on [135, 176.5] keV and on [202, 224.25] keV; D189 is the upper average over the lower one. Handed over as 1.07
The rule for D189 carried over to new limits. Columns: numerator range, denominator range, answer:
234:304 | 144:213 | 1.04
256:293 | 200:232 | 1.02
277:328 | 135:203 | 1.07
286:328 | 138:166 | 1.11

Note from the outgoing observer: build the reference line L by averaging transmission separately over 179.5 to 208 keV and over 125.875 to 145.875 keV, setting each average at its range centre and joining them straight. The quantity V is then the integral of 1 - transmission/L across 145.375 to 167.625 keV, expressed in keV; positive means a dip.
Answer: 1.6 keV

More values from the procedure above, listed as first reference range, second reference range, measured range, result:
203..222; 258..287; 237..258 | 0.6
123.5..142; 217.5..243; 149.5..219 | 1.0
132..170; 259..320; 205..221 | -0.3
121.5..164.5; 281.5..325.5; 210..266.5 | 0.6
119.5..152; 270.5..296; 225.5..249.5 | 0.3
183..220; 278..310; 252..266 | 0.5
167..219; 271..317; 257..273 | 0.3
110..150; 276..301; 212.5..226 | 0.1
